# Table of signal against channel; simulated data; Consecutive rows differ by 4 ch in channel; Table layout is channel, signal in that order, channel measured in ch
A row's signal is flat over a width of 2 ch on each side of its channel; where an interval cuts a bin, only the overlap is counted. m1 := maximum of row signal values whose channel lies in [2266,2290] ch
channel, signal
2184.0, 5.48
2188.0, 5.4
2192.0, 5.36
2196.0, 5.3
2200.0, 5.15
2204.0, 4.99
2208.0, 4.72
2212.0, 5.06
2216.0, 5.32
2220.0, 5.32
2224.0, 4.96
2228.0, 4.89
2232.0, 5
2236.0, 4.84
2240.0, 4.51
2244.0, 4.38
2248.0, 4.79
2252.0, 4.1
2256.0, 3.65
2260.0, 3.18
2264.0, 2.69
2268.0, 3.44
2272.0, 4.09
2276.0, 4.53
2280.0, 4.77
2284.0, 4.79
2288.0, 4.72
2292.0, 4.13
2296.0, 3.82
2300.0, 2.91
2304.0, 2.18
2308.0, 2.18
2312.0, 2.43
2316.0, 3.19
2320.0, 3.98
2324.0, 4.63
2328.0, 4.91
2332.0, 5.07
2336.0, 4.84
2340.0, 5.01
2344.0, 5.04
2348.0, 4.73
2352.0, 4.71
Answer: 4.79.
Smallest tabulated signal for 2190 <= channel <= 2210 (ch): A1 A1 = 4.72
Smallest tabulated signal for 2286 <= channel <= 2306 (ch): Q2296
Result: 2.18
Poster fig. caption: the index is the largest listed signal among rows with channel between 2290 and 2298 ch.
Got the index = 4.13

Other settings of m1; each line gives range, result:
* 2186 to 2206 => 5.4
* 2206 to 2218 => 5.32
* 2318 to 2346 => 5.07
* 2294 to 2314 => 3.82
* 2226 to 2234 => 5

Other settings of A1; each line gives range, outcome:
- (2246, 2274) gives 2.69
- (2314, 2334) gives 3.19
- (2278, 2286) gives 4.77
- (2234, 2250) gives 4.38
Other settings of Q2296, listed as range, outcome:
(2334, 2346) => 4.84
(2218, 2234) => 4.89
